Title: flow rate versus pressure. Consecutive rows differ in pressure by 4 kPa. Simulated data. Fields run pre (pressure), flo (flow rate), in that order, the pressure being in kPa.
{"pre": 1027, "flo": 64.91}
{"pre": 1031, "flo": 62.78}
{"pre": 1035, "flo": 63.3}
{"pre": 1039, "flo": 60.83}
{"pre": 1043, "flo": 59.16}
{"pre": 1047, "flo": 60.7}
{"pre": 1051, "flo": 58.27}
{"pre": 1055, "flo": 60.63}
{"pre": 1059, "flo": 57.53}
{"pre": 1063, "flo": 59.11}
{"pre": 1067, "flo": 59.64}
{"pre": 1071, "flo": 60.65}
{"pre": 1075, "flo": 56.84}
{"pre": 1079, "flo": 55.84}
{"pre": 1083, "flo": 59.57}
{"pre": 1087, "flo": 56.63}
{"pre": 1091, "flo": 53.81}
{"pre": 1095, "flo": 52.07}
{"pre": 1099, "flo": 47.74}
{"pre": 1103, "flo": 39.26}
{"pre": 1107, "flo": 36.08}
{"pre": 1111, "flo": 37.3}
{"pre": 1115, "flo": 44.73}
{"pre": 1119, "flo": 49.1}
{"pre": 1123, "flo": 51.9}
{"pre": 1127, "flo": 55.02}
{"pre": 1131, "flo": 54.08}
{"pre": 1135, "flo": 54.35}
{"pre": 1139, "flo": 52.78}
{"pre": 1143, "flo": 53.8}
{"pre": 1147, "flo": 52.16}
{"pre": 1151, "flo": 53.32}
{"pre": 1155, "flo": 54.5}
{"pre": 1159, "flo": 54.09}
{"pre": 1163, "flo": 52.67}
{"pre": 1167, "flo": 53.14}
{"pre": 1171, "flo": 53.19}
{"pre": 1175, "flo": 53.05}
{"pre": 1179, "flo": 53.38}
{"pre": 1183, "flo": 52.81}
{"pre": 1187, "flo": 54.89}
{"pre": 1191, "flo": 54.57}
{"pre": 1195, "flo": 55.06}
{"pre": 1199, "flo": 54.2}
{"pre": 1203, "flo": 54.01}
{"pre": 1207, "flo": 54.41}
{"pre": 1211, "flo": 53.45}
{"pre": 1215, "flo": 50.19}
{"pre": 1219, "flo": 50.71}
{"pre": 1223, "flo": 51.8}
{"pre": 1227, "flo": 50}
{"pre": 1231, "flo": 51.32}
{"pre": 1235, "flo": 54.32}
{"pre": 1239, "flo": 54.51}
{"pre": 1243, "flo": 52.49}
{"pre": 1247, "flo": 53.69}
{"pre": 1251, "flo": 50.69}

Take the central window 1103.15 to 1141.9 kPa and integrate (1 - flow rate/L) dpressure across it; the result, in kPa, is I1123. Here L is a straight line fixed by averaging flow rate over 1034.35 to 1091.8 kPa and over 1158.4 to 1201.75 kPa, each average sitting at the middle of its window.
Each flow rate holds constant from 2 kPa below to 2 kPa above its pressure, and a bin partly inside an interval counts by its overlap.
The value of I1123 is 5.6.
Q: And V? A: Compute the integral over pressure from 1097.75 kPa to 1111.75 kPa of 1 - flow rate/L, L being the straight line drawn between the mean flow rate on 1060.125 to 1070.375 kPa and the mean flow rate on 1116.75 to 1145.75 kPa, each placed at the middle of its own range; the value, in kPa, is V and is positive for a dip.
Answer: 3.9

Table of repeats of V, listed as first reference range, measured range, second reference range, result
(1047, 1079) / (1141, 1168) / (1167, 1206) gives 0.9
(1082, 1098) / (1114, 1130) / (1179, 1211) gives 1.1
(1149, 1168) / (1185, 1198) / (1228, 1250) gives -0.4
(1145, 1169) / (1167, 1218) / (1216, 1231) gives -1.5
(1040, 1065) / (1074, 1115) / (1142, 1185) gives 5.7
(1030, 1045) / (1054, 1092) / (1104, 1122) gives -4.2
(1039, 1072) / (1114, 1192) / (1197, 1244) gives 3.4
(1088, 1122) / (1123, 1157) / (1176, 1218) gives -3.5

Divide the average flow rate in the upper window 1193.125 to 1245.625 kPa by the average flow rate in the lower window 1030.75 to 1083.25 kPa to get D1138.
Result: 0.89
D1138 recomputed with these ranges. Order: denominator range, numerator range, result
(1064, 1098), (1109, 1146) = 0.89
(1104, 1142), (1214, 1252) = 1.08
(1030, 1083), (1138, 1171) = 0.89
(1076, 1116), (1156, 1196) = 1.10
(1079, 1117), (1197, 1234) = 1.09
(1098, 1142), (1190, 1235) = 1.11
